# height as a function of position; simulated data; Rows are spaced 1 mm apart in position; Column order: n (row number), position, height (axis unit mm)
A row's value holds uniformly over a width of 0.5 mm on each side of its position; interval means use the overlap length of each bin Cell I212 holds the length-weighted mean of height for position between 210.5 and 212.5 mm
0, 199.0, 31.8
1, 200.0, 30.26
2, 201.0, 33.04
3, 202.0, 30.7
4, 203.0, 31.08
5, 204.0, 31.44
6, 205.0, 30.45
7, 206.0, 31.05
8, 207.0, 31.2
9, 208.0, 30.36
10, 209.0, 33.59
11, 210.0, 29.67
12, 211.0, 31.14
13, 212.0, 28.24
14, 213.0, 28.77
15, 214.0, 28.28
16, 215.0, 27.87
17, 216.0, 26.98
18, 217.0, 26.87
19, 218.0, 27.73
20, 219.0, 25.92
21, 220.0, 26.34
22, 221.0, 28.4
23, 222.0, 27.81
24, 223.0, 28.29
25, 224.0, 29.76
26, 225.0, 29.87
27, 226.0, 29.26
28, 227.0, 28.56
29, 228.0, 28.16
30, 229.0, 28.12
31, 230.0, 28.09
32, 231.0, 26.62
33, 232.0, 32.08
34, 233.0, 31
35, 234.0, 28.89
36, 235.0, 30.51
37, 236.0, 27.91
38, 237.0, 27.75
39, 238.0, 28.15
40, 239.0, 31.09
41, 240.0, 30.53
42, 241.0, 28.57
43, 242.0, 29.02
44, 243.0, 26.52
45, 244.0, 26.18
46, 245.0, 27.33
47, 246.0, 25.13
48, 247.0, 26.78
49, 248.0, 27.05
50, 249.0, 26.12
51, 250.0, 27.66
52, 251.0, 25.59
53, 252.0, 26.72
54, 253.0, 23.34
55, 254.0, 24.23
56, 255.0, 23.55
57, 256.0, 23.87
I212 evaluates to 29.7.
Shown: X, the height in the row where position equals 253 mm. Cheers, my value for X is 23.34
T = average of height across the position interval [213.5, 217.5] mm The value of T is 27.5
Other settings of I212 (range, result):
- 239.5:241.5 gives 29.6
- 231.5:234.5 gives 30.7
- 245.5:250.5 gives 26.5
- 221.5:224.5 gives 28.6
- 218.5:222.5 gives 27.1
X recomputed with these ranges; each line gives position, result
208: 30.36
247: 26.78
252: 26.72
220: 26.34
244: 26.18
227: 28.56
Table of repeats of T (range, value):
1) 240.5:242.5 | 28.8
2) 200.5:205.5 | 31.3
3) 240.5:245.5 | 27.5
